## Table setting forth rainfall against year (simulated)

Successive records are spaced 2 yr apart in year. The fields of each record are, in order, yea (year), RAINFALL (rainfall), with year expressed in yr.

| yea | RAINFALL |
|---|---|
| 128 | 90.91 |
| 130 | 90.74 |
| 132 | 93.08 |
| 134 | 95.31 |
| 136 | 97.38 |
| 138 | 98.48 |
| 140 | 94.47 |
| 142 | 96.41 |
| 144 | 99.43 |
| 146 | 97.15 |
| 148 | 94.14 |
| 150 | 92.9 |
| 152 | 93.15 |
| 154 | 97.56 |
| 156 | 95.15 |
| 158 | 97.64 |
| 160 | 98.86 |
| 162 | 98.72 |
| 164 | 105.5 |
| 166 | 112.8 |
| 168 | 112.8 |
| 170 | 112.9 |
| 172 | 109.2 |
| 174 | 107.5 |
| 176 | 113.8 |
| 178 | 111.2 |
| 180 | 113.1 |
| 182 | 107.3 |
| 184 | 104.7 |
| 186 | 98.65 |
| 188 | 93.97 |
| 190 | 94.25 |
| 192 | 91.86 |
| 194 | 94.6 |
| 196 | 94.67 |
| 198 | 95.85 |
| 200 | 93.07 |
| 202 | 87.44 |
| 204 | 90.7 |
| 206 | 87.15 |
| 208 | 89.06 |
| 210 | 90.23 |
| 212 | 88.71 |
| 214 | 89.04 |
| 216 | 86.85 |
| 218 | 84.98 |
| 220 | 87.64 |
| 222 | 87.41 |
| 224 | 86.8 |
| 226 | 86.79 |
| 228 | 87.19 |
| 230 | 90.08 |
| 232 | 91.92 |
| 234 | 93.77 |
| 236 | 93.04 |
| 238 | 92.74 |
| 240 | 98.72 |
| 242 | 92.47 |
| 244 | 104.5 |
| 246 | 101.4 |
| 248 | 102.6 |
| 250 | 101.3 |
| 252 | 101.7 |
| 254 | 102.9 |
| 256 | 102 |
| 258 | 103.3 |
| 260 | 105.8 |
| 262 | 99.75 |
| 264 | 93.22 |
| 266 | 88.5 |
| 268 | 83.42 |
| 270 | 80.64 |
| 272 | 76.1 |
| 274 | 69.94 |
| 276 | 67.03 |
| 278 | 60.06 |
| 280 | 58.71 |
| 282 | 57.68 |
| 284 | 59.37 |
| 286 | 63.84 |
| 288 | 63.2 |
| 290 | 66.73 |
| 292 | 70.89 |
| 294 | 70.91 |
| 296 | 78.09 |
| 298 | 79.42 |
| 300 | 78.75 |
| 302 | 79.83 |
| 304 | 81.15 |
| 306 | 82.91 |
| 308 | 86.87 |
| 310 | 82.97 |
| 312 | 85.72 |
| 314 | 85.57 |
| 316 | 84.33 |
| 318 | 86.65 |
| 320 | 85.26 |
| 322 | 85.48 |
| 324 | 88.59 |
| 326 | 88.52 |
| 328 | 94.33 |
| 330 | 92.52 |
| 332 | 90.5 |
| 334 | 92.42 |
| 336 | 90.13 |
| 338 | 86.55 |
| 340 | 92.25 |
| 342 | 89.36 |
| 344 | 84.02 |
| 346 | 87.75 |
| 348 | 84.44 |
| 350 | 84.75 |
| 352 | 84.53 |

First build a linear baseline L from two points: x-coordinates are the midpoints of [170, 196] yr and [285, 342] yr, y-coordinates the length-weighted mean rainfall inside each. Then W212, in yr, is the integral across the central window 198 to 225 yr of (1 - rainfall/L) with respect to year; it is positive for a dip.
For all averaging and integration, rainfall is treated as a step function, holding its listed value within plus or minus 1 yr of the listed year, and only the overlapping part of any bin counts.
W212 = 2.8 yr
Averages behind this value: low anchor 103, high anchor 82.8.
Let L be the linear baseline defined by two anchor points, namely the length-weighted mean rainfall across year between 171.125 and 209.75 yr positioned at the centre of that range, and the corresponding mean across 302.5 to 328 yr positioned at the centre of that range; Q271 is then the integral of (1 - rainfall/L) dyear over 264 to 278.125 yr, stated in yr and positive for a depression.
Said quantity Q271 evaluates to 2.0 yr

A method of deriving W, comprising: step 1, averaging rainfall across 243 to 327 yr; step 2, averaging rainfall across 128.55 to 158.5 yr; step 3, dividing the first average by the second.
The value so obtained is 0.87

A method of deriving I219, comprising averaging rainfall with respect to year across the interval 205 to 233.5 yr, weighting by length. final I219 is 88.2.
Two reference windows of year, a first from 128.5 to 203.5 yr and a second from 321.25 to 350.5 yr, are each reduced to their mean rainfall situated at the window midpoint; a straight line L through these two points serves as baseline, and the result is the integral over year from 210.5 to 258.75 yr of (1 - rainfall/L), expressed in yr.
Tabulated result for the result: 0.6 yr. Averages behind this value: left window 99.5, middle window 94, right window 88.9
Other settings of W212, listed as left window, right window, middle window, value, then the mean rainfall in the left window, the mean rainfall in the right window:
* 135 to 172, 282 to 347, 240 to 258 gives -2.4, 100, 82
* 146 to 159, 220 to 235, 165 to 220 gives -3.7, 95.2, 89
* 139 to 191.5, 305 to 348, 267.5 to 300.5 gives 8.0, 102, 87.7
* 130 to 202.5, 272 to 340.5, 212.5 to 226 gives 0.7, 99.8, 78.9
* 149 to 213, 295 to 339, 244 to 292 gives 4.0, 99.2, 85.8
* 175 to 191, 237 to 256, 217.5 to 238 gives 2.4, 105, 99.9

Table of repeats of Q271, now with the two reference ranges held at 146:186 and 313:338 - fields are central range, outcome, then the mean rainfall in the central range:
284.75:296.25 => 2.98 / 68.1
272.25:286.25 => 4.52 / 63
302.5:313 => 0.76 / 83.7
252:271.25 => -0.17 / 95.6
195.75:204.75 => 0.75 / 92.2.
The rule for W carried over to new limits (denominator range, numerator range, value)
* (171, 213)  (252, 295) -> 0.80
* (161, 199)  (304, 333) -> 0.84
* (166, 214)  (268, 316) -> 0.74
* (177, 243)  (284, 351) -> 0.89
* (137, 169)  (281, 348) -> 0.82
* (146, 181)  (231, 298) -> 0.82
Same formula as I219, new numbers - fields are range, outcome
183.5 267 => 94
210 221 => 87.7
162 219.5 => 98.5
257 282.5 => 80.8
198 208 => 90.2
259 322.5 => 78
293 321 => 82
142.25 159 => 95.9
